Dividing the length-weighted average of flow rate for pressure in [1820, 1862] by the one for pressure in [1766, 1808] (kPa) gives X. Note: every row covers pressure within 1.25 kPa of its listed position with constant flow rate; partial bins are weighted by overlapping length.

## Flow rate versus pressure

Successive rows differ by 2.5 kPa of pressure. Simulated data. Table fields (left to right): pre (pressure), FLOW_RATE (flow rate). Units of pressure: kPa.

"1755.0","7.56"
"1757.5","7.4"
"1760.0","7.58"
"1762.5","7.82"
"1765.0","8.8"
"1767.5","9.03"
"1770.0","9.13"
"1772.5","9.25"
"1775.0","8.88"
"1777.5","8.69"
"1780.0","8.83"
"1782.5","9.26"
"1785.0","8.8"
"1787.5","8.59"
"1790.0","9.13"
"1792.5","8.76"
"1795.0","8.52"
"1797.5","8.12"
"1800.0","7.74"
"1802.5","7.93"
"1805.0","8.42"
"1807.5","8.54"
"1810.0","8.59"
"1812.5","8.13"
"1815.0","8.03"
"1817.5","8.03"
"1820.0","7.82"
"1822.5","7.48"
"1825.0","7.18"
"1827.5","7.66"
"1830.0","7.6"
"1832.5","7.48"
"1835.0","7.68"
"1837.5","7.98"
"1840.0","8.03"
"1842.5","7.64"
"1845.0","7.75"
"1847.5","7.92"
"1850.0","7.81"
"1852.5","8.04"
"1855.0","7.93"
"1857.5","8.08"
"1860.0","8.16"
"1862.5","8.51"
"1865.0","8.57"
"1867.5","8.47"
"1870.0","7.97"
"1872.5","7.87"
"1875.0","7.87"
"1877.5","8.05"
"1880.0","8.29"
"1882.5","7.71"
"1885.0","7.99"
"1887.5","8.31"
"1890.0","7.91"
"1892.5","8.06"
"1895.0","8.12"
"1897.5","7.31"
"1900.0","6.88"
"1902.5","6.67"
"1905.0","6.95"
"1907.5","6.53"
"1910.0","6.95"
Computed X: 0.90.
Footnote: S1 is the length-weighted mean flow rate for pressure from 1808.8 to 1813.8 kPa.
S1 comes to 8.35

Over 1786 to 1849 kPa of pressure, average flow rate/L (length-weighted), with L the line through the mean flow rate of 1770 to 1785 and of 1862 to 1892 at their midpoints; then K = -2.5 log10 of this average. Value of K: 0.08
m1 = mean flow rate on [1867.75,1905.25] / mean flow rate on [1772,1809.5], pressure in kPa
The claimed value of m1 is 0.90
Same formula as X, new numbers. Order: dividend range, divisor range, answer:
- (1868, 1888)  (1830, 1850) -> 1.03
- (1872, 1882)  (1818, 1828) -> 1.06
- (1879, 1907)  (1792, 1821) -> 0.93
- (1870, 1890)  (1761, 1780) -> 0.91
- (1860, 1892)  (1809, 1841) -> 1.04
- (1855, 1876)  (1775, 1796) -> 0.93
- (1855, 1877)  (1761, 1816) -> 0.95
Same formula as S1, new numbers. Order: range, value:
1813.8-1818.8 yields 8.03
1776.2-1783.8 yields 8.93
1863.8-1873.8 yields 8.22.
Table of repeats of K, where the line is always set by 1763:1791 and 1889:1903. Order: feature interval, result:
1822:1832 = 0.12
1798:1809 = 0.06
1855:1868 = -0.05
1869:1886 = -0.03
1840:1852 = 0.04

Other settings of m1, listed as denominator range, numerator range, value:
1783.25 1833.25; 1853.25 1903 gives 0.98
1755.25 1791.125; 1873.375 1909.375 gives 0.88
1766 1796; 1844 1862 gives 0.90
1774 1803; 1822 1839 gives 0.88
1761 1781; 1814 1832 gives 0.87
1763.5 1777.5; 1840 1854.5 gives 0.88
